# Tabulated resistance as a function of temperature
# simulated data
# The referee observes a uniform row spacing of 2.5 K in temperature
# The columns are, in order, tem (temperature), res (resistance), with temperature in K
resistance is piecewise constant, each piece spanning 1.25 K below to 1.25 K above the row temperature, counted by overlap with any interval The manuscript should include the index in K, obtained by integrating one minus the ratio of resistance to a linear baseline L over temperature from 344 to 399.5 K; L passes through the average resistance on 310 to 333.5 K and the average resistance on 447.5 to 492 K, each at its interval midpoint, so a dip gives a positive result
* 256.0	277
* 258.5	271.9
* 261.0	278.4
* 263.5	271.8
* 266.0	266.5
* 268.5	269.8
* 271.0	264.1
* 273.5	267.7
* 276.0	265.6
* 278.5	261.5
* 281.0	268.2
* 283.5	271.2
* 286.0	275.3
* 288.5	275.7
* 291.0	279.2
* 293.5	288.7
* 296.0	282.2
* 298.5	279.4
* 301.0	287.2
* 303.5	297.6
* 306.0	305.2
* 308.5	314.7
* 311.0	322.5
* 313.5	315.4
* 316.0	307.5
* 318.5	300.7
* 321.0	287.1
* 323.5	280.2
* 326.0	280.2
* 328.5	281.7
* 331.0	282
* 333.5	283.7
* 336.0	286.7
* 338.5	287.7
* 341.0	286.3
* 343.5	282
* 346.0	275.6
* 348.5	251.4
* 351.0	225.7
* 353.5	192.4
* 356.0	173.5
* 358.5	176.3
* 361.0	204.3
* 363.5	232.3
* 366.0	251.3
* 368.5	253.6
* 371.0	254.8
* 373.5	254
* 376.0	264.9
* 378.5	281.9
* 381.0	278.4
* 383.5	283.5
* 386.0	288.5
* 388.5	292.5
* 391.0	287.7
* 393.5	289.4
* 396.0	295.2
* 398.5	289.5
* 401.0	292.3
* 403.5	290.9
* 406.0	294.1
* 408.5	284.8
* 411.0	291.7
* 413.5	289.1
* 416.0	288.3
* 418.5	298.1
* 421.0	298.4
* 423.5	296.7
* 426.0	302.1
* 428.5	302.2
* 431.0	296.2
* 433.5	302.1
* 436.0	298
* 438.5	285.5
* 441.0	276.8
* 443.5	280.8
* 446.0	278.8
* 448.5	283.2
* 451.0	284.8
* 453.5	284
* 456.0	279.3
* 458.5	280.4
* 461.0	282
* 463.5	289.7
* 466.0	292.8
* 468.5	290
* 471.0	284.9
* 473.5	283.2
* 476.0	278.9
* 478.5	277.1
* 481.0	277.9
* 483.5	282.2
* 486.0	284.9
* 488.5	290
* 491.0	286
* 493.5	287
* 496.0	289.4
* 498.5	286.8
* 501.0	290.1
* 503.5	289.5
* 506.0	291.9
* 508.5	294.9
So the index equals 6.9 K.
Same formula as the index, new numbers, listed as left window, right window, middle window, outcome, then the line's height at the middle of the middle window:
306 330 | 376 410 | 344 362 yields 4.70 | 294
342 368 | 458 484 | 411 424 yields -1.80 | 258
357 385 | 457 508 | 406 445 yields -3.81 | 267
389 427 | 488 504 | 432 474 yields 0.66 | 290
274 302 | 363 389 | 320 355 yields 0.19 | 271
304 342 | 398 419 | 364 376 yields 1.61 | 293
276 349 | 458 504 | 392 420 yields -0.54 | 286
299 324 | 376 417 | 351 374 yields 5.71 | 293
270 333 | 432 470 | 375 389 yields 0.22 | 286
